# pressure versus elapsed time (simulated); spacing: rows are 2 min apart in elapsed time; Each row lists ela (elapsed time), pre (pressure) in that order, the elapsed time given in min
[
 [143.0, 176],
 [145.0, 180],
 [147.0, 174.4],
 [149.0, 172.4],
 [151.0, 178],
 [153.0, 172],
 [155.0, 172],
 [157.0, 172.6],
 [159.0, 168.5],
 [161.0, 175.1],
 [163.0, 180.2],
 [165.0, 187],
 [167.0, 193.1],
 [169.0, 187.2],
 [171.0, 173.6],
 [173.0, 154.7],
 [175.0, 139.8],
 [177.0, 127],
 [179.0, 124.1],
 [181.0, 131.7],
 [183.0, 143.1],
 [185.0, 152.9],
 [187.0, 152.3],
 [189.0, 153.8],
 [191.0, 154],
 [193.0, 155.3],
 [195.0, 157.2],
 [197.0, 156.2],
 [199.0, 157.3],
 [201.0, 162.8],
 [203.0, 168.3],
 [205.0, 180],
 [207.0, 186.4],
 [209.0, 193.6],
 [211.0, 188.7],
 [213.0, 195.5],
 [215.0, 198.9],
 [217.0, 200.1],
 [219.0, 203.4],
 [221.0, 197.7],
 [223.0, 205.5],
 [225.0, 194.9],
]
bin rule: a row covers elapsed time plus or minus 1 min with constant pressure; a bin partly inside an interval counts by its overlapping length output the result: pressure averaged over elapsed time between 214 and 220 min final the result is 201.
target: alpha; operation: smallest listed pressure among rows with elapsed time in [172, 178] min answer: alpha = 127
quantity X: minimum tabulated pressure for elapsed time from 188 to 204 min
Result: 153.8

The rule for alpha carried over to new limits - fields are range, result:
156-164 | 168.5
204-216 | 180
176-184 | 124.1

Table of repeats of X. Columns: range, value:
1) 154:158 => 172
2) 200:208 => 162.8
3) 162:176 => 139.8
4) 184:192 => 152.3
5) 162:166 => 180.2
